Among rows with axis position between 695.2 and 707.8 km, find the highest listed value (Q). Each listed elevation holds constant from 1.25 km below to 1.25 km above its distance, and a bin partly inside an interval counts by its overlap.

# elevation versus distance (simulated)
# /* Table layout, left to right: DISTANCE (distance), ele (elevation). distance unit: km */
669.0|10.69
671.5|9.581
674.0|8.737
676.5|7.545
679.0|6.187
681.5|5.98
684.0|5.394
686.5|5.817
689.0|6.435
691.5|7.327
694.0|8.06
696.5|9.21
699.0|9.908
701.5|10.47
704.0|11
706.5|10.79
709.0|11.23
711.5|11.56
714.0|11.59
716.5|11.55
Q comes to 11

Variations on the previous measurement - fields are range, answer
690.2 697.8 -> 9.21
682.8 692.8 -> 7.327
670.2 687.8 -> 9.581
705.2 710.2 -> 11.23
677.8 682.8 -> 6.187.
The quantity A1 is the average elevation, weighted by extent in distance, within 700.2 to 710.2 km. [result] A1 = 10.9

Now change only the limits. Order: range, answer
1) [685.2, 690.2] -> 6.12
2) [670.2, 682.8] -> 7.61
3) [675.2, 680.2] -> 6.89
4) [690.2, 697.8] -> 8.2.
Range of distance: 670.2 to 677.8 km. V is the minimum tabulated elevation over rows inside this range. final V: 7.545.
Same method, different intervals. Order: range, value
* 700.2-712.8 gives 10.47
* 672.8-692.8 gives 5.394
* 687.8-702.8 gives 6.435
